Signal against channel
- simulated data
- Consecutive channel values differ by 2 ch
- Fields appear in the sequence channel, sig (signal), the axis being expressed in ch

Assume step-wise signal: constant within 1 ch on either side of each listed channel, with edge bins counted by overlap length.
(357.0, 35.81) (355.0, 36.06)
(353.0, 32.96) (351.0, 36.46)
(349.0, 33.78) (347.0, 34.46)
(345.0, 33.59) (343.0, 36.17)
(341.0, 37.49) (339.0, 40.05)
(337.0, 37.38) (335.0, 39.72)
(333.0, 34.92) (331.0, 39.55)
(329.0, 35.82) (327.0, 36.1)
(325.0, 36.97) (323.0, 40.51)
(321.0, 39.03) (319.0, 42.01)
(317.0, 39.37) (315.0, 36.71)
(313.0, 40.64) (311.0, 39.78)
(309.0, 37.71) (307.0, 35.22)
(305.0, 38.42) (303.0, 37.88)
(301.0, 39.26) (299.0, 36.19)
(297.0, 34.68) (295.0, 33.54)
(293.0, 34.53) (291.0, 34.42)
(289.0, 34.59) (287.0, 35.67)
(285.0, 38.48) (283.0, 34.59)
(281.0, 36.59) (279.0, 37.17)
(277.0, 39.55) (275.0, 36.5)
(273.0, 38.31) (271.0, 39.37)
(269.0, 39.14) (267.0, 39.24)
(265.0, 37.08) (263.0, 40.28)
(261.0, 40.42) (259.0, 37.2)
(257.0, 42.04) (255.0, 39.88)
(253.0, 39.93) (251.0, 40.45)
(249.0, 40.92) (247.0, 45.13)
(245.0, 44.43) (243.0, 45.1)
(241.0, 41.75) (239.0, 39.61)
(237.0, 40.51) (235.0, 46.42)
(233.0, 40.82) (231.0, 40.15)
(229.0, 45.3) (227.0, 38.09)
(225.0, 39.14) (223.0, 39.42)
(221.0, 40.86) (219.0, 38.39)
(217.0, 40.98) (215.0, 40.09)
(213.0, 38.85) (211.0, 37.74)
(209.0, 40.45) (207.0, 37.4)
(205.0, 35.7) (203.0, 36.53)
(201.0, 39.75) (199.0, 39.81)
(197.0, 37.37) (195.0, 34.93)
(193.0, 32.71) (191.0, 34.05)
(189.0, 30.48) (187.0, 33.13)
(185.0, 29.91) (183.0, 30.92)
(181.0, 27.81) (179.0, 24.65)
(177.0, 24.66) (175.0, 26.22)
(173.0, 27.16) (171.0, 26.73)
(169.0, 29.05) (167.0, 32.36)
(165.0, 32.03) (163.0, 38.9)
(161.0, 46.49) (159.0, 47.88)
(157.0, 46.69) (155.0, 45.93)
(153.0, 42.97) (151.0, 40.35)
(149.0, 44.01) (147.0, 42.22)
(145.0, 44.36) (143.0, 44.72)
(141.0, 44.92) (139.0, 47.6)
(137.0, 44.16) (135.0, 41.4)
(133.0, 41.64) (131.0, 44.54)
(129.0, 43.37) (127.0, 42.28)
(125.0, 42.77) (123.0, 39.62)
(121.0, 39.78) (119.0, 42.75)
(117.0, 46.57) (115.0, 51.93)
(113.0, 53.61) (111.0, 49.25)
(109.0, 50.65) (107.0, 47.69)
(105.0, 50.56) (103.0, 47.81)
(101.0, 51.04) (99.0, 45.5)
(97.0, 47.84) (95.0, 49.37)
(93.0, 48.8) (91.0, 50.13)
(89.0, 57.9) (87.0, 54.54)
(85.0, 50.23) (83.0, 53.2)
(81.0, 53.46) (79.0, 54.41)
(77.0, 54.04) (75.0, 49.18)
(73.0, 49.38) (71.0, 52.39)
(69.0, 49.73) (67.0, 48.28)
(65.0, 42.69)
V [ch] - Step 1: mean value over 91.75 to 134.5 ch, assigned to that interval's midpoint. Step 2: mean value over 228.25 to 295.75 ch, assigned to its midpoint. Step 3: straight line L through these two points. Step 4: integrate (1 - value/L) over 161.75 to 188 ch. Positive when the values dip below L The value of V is 8.38 ch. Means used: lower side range 46.5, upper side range 39.4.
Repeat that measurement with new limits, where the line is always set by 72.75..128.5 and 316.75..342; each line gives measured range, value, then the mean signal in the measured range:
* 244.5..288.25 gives 2.3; 39.1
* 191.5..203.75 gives 2.1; 36.7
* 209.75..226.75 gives 1.6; 39.4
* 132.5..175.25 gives 6.0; 40.1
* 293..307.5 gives 1.2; 36.4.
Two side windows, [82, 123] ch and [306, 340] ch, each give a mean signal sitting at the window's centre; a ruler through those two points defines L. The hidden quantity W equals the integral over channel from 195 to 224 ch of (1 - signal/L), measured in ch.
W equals 3.5 ch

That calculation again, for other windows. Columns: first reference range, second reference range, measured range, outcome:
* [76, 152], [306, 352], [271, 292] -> 1.6 ch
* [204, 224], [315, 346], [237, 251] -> -1.4 ch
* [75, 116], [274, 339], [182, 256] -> 7.0 ch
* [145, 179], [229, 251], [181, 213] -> 3.4 ch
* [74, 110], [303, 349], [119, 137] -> 2.5 ch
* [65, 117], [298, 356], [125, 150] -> 2.2 ch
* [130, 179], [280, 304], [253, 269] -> -1.2 ch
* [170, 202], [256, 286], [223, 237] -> -2.6 ch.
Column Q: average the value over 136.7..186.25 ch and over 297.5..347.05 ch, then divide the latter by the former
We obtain 1.02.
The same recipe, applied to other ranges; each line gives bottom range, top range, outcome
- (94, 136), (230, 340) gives 0.84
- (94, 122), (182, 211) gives 0.73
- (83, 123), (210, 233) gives 0.81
